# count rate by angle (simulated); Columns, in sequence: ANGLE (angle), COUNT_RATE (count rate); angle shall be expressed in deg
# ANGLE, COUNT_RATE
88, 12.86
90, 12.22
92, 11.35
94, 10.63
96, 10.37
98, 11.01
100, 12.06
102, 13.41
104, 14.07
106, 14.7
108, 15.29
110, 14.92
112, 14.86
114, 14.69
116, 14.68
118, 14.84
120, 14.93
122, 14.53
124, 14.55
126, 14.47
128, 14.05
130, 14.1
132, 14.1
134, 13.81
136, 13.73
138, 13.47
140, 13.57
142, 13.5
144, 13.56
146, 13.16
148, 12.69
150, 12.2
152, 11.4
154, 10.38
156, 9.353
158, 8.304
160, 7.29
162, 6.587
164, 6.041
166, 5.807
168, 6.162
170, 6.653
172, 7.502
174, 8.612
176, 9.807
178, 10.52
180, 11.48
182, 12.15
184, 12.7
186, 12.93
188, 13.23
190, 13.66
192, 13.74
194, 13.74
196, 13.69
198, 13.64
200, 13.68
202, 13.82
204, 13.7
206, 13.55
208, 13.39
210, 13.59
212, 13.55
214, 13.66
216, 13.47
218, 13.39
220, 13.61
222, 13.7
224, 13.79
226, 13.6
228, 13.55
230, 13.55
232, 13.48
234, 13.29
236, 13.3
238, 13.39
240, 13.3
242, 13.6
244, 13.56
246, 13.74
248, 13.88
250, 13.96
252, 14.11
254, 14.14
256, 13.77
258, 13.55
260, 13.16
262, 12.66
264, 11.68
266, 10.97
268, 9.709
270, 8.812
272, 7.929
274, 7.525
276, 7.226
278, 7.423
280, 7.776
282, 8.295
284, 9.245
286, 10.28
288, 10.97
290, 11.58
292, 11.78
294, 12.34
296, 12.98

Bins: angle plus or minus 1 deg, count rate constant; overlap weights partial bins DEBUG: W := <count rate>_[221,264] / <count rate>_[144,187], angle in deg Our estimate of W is 1.40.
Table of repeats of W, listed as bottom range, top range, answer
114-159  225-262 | 1.03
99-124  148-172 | 0.58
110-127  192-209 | 0.93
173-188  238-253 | 1.21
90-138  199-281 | 0.92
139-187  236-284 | 1.14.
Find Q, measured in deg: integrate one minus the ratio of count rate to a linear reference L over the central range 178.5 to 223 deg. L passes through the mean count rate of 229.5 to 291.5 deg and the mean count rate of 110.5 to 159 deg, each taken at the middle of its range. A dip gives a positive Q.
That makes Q -3.4 deg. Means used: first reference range 13.3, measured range 13.3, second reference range 11.6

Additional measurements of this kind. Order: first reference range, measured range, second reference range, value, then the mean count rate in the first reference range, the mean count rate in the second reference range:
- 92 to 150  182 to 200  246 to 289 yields -1.5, 13.6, 10.9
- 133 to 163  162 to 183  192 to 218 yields 6.9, 11.5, 13.6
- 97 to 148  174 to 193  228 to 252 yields 2.4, 14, 13.6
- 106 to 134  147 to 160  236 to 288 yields 3.2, 14.6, 11.4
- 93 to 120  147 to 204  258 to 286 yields 5.5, 13.6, 9.59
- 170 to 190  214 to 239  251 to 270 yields -3.7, 10.9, 12.4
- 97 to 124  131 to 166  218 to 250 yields 7.0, 14.2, 13.6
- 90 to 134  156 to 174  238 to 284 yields 8.2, 13.7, 11.4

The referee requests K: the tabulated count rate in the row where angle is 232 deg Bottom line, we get 13.48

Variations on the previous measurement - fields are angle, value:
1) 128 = 14.05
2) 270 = 8.812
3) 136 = 13.73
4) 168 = 6.162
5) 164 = 6.041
